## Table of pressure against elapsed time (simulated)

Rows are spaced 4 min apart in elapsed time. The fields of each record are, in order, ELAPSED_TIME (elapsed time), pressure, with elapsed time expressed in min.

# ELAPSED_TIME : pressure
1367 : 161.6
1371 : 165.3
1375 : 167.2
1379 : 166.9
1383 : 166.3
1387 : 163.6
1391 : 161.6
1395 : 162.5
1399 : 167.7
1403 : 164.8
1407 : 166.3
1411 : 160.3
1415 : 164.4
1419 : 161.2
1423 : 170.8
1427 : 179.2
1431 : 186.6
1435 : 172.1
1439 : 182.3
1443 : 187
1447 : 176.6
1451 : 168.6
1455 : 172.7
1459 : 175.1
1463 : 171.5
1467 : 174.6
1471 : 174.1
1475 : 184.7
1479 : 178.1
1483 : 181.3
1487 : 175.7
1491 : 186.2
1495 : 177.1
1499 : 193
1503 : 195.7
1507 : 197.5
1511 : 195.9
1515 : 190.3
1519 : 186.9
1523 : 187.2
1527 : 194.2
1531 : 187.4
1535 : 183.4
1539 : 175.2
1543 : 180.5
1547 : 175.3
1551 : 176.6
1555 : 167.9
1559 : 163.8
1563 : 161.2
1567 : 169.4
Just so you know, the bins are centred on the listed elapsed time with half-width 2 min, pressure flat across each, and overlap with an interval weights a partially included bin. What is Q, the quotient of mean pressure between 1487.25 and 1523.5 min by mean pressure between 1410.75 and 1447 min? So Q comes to 1.08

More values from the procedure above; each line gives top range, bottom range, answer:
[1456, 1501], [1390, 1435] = 1.07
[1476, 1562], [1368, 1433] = 1.10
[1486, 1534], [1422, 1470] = 1.07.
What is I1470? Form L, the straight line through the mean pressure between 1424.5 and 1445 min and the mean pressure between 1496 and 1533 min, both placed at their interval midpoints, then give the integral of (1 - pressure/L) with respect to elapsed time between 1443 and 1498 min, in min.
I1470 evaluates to 2.5 min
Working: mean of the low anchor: 181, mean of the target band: 177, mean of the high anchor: 192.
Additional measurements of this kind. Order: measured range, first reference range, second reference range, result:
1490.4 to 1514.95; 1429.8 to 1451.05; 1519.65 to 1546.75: -1.1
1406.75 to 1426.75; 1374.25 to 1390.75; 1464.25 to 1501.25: 0.6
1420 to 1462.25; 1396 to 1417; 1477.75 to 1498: -1.3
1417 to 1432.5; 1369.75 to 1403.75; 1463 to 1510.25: -0.2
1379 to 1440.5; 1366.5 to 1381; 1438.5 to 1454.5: 1.1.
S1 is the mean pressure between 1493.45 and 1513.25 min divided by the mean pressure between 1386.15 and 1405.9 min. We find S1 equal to 1.17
